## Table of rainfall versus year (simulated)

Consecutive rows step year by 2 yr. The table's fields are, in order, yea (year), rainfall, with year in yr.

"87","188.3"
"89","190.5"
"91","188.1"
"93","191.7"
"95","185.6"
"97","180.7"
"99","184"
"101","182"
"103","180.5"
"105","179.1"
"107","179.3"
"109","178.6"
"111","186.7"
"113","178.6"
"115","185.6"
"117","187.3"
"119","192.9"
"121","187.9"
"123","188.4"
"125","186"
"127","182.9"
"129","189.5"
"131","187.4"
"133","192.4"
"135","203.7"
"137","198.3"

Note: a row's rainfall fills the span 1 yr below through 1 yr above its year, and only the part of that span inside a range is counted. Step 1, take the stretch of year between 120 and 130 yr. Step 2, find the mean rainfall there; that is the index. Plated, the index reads 187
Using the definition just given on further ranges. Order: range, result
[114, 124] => 188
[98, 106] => 181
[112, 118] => 184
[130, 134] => 190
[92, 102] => 185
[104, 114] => 180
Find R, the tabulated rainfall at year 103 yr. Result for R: 180.5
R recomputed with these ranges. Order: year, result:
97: 180.7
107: 179.3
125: 186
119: 192.9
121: 187.9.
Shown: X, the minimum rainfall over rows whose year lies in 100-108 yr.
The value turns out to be 179.1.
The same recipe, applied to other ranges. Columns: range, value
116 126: 186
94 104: 180.5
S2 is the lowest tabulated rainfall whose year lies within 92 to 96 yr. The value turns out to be 185.6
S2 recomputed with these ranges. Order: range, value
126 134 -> 182.9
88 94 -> 188.1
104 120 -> 178.6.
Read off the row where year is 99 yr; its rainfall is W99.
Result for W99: 184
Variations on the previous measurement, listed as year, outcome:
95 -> 185.6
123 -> 188.4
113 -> 178.6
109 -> 178.6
